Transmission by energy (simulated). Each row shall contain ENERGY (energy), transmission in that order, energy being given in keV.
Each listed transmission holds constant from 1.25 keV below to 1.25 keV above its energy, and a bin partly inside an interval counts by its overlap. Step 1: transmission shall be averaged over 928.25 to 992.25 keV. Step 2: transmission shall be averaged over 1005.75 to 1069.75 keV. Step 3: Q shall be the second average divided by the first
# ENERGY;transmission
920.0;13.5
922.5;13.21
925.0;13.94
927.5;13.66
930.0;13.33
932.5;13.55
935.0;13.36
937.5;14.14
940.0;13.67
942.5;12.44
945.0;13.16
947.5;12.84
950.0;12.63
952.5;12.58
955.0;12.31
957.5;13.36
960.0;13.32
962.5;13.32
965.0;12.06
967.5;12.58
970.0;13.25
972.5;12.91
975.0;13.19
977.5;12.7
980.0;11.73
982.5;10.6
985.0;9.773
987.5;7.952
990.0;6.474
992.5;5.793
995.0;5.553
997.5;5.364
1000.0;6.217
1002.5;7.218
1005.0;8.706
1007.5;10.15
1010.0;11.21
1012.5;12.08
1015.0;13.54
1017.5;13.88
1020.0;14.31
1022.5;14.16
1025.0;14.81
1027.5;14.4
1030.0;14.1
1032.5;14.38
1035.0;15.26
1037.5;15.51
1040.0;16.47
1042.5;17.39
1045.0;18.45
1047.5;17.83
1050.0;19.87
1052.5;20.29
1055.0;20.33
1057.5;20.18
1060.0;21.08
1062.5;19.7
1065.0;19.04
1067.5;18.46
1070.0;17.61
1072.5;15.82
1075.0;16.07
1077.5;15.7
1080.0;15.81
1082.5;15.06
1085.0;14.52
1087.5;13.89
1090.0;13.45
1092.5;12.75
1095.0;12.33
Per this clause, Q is 1.33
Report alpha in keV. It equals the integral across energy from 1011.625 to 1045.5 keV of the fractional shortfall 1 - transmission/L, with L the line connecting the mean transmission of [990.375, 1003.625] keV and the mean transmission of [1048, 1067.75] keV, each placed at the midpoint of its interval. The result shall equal -4.78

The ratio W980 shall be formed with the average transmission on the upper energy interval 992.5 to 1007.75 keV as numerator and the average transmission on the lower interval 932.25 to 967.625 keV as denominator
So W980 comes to 0.53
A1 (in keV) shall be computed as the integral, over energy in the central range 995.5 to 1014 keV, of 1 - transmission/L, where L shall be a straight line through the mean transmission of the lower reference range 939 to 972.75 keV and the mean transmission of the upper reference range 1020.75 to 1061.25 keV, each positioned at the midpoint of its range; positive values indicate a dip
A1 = 8.11 keV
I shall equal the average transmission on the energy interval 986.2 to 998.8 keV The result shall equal 6.24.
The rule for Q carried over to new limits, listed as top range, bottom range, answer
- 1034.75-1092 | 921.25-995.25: 1.43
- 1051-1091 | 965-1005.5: 1.83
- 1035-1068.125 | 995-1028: 1.71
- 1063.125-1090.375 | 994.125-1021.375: 1.62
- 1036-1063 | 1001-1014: 1.90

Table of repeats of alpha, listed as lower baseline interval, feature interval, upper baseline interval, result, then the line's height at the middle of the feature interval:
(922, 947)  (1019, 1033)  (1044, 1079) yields 2.27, 17.1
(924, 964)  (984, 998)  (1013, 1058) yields 7.51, 14.8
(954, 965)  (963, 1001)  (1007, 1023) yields 9.08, 12.9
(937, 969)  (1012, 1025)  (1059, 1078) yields 1.65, 15.8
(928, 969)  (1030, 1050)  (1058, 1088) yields -0.66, 16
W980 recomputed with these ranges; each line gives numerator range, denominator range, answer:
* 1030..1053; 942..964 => 1.32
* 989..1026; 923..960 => 0.75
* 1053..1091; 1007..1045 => 1.20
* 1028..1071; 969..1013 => 1.90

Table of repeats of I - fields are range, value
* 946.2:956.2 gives 12.6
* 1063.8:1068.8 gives 18.7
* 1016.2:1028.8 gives 14.3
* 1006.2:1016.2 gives 11.7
